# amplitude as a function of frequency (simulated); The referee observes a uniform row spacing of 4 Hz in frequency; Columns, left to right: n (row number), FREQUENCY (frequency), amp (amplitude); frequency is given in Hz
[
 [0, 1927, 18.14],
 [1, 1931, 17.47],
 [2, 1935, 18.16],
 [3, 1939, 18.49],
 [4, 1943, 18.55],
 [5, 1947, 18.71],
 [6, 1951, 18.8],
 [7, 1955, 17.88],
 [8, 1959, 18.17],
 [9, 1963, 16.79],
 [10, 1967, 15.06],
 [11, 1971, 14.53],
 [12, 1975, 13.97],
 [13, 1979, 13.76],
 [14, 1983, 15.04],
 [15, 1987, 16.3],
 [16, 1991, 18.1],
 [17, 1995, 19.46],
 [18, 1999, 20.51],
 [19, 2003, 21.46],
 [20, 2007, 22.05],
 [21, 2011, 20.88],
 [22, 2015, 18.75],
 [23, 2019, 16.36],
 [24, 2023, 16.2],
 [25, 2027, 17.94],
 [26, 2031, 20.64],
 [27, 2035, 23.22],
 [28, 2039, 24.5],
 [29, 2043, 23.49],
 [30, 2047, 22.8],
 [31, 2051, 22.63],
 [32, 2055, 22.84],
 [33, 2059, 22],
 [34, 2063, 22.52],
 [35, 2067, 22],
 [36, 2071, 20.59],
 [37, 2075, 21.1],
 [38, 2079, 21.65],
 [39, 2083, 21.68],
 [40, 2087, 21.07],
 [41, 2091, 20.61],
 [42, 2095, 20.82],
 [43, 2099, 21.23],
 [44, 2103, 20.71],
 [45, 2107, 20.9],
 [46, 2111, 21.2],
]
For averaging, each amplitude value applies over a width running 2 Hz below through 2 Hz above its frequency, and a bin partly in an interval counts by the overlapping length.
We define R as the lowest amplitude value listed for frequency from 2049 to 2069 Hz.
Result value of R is 22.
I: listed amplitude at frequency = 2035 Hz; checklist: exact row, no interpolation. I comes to 23.22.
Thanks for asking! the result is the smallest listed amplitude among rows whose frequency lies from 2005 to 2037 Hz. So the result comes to 16.2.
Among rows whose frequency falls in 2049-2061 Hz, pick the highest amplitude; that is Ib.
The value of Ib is 22.84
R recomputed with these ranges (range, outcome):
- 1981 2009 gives 15.04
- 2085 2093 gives 20.61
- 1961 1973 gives 14.53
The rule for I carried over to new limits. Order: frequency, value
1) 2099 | 21.23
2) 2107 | 20.9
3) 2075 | 21.1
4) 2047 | 22.8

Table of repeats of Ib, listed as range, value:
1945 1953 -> 18.8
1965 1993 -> 18.1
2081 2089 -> 21.68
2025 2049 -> 24.5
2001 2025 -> 22.05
